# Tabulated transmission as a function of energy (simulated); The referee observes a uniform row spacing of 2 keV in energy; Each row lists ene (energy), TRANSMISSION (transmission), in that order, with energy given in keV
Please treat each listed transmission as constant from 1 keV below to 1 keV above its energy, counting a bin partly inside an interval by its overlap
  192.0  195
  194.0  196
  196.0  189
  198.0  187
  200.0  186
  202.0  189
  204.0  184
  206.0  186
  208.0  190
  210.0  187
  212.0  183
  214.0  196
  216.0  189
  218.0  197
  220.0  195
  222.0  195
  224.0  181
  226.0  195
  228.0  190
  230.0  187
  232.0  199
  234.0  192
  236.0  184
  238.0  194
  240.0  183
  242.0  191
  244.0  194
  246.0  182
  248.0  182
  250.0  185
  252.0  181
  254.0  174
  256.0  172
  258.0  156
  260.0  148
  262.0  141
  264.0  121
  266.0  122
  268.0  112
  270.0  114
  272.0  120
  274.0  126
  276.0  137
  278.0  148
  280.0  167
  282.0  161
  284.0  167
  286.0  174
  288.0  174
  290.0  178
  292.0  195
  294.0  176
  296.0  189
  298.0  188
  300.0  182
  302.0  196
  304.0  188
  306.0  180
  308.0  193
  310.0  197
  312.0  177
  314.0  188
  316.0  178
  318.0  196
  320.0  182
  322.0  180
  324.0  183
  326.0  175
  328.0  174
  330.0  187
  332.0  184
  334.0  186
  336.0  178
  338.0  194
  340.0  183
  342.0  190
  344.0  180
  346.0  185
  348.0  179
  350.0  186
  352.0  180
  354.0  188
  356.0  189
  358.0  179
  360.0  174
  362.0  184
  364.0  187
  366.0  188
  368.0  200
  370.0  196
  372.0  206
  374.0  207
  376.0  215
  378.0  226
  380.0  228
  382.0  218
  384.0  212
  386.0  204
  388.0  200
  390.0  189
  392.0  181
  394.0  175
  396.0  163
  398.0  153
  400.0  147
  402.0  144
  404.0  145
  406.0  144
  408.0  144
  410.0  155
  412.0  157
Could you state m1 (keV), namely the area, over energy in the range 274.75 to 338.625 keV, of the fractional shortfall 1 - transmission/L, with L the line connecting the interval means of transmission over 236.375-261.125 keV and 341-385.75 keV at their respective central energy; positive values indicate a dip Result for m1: 2.6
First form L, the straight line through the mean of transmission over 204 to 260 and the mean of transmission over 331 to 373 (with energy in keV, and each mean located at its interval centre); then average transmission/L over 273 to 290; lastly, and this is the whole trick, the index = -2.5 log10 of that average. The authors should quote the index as 0.18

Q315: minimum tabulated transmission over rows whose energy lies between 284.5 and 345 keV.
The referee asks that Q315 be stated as 174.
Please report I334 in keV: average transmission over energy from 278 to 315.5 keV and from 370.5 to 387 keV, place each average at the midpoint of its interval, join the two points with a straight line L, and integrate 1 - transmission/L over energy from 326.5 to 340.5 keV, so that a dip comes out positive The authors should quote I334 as 0.9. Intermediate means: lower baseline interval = 181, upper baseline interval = 214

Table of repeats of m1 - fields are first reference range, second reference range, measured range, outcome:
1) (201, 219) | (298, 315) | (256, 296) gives 7.9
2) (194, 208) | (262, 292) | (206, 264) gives -4.6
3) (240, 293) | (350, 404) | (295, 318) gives -2.4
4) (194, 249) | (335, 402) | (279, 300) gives 1.3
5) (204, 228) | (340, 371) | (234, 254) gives 0.3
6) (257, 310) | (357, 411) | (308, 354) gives -3.4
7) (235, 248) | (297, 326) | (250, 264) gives 2.0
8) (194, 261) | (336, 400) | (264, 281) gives 5.2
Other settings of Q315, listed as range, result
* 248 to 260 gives 148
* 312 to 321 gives 177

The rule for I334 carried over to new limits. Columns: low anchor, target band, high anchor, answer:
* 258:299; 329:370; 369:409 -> -2.8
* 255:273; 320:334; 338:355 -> -0.7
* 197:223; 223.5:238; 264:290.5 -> -1.2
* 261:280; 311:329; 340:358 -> -2.0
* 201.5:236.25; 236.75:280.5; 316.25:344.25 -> 7.2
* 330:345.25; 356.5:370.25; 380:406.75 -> -0.4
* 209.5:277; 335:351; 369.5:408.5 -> -0.3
